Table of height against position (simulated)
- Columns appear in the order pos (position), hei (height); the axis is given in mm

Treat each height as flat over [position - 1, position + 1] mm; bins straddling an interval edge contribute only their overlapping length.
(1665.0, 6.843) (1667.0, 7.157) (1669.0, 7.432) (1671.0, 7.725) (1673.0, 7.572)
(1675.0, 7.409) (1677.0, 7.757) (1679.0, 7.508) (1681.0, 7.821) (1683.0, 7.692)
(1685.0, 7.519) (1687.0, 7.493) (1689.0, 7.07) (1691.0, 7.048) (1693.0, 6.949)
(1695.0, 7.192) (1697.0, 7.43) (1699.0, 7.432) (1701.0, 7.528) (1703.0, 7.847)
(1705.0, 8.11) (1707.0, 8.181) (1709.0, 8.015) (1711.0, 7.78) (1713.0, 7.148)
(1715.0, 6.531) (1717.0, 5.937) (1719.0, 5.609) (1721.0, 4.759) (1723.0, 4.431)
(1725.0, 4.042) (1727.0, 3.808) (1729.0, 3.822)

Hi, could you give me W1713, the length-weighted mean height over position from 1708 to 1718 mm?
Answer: 7.08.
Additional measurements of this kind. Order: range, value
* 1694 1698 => 7.31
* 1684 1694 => 7.22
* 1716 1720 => 5.77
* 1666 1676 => 7.46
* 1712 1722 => 6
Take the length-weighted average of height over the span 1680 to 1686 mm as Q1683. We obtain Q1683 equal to 7.68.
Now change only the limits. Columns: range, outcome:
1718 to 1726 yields 4.71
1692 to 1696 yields 7.07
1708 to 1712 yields 7.9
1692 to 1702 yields 7.31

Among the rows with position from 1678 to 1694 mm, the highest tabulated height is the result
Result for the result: 7.821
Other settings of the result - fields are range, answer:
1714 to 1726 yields 6.531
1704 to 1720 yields 8.181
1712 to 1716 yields 7.148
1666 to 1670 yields 7.432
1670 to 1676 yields 7.725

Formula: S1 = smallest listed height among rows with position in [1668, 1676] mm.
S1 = 7.409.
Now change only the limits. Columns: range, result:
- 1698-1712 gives 7.432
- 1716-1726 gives 4.042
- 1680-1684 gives 7.692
